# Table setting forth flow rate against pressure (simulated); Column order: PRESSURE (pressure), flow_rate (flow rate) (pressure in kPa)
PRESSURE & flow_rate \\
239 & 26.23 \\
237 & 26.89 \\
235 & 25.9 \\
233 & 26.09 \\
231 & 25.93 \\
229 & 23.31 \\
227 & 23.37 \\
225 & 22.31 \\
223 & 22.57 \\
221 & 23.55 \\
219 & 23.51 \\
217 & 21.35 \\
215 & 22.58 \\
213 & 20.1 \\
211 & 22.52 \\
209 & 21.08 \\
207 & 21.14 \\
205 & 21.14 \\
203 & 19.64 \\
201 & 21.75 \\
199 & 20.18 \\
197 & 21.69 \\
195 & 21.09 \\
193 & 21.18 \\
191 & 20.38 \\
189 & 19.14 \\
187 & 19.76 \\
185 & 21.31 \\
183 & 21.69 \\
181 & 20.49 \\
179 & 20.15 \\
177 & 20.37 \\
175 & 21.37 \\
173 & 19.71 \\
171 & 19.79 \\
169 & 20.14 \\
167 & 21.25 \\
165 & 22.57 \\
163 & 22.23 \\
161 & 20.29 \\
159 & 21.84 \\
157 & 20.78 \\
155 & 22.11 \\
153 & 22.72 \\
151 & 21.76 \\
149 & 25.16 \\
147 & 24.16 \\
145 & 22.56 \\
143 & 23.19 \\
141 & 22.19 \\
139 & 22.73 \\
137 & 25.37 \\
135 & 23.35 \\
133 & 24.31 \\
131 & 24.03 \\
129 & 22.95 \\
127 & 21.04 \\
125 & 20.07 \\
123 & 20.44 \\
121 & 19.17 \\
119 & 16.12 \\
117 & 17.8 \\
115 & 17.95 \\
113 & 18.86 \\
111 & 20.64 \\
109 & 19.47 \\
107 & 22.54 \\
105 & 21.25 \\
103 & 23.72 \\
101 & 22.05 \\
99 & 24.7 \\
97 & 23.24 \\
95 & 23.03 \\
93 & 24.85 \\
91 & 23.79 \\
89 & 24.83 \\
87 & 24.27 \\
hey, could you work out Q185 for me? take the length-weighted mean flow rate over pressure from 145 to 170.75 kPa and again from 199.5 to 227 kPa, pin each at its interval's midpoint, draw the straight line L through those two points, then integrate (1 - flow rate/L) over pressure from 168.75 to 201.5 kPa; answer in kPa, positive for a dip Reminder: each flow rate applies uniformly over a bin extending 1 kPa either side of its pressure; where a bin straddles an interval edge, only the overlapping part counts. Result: 2.0 kPa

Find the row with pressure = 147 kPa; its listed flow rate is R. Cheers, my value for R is 24.16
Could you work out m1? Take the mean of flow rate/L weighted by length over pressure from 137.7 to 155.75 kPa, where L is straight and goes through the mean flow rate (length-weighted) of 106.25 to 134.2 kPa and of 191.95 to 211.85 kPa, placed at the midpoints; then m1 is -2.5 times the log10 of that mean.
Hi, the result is -0.118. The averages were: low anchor 20.4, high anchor 21.1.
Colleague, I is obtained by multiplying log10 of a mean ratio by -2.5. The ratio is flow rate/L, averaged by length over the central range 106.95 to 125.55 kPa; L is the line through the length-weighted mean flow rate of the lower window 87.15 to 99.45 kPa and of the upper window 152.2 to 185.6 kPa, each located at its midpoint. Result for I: 0.208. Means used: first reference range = 24.1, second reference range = 21.1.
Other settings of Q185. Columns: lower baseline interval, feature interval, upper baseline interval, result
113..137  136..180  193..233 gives -1.4 kPa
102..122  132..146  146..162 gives -1.3 kPa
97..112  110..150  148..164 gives 0.9 kPa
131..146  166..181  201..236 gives 1.8 kPa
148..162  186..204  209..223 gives 1.3 kPa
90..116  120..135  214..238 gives 0.4 kPa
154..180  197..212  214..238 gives 1.2 kPa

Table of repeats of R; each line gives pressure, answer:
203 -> 19.64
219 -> 23.51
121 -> 19.17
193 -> 21.18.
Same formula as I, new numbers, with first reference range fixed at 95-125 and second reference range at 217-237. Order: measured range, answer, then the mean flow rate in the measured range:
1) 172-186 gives 0.097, 20.7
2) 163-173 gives 0.070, 20.9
